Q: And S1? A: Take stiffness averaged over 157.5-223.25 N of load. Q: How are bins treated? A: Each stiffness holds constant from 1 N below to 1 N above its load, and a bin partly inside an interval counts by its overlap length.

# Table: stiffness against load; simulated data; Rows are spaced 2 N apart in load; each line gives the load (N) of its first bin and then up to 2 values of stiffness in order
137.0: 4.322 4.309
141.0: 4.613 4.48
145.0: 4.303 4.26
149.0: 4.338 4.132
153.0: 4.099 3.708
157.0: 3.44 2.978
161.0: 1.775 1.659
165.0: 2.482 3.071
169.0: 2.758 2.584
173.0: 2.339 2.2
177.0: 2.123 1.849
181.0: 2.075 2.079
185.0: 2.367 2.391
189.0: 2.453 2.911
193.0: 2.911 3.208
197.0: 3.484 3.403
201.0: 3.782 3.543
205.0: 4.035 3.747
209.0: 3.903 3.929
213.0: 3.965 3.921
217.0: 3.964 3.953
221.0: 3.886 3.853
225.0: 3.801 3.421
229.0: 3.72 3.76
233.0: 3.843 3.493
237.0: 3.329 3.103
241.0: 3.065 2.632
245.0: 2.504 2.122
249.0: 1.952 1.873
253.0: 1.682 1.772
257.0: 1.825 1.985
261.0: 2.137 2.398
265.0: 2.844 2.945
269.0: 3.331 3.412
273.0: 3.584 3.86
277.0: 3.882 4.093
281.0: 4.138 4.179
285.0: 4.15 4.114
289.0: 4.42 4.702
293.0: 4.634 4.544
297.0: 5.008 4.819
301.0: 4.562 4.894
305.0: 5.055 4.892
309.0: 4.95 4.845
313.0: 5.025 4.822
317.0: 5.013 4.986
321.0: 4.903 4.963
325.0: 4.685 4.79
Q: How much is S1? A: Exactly 3.01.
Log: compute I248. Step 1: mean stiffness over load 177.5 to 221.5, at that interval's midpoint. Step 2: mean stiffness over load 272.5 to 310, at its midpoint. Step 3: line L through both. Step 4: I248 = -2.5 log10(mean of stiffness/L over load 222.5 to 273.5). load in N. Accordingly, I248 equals 0.329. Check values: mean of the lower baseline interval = 3.24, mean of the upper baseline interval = 4.46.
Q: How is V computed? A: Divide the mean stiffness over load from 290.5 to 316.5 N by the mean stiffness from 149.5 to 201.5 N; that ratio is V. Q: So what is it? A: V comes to 1.7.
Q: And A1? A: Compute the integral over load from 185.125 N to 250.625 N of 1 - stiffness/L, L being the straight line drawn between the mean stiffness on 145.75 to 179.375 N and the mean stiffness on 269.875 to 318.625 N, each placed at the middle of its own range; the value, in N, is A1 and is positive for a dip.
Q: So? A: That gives 4.3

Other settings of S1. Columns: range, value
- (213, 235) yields 3.8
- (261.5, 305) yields 4.03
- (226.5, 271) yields 2.72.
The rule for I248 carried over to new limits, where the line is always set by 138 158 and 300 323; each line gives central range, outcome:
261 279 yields 0.40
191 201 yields 0.32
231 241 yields 0.31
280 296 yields 0.10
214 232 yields 0.18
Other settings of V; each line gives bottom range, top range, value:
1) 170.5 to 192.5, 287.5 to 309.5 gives 2.05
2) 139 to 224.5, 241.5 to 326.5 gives 1.16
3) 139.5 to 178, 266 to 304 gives 1.29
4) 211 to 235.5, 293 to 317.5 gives 1.27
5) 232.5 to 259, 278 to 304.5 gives 1.79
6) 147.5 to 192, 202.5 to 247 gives 1.31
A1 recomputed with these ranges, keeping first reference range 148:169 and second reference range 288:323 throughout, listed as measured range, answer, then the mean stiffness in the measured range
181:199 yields 4.0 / 2.73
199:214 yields -0.5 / 3.81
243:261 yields 9.4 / 2.01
